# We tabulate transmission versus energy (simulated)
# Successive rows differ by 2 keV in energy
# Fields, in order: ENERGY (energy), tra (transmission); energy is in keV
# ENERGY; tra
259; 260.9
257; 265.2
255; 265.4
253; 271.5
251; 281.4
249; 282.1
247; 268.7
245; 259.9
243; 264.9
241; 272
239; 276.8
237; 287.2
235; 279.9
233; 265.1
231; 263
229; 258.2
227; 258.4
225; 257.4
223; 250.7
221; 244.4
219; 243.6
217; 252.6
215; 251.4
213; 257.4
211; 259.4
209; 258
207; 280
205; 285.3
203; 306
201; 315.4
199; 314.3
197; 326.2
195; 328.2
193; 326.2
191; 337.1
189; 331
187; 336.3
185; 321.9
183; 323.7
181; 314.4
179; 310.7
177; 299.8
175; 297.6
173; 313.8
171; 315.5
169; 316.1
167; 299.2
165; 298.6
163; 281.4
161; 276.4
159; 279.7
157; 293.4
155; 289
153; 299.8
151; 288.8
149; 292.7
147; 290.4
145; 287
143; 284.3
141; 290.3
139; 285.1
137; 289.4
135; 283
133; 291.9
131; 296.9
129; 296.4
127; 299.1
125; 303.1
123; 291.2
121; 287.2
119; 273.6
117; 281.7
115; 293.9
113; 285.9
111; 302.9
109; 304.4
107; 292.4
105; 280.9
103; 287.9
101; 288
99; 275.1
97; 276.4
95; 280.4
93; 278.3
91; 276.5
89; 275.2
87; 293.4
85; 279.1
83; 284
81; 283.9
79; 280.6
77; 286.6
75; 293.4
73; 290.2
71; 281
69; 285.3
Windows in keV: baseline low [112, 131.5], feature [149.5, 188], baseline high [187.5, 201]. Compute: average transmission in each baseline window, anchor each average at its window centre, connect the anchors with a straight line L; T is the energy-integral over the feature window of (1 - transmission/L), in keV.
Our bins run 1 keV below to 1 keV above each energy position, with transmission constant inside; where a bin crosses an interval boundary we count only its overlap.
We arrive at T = 1.4 keV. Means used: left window 291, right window 327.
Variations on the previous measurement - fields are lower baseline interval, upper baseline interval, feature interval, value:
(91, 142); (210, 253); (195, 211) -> -1.63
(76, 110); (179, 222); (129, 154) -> -0.08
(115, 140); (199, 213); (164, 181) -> -1.19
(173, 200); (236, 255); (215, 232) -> 2.18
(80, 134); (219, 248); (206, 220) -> 0.54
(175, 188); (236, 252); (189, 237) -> 2.47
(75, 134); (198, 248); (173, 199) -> -4.33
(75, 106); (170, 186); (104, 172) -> 1.49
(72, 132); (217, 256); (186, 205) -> -3.51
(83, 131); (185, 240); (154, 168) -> -0.13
